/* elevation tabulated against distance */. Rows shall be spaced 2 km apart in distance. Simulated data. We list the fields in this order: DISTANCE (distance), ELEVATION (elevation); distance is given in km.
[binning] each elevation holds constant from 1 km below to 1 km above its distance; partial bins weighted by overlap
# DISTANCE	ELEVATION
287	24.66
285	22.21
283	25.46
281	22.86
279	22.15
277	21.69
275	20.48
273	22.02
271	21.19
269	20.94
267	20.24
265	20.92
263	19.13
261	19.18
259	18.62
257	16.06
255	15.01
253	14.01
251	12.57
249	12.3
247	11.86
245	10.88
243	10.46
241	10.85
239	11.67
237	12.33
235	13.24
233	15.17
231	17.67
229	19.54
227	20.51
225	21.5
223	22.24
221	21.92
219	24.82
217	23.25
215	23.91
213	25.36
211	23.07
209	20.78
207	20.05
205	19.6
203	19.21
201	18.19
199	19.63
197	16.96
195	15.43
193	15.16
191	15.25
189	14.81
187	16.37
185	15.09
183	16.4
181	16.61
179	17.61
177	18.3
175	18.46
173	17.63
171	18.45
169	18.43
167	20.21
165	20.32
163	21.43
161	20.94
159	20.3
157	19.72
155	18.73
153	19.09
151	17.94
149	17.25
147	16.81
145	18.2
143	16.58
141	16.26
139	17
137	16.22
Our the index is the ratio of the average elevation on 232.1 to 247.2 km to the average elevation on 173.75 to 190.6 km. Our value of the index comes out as 0.72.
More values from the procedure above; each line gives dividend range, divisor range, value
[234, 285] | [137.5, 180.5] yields 0.93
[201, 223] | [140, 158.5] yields 1.23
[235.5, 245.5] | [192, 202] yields 0.67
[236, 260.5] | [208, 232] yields 0.60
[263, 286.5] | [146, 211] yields 1.19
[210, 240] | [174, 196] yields 1.21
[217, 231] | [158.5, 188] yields 1.17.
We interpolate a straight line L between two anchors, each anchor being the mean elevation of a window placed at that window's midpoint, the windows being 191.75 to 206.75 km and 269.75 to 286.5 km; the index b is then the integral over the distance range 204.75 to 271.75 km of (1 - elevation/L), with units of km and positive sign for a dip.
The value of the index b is 6.50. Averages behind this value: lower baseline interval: 17.8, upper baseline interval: 22.3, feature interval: 17.9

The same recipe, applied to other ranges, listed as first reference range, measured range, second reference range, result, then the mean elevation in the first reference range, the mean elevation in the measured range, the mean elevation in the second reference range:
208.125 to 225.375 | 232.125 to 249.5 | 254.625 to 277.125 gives 7.6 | 23.1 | 12.1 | 19.7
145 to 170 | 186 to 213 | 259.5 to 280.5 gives 2.1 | 19.2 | 18.3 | 20.8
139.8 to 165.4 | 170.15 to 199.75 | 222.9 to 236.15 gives 2.7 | 18.7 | 16.8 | 18.2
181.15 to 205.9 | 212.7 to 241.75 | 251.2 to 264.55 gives -3.4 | 16.8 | 18.8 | 16.9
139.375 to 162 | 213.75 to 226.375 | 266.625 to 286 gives -1.6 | 18.3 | 22.9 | 22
